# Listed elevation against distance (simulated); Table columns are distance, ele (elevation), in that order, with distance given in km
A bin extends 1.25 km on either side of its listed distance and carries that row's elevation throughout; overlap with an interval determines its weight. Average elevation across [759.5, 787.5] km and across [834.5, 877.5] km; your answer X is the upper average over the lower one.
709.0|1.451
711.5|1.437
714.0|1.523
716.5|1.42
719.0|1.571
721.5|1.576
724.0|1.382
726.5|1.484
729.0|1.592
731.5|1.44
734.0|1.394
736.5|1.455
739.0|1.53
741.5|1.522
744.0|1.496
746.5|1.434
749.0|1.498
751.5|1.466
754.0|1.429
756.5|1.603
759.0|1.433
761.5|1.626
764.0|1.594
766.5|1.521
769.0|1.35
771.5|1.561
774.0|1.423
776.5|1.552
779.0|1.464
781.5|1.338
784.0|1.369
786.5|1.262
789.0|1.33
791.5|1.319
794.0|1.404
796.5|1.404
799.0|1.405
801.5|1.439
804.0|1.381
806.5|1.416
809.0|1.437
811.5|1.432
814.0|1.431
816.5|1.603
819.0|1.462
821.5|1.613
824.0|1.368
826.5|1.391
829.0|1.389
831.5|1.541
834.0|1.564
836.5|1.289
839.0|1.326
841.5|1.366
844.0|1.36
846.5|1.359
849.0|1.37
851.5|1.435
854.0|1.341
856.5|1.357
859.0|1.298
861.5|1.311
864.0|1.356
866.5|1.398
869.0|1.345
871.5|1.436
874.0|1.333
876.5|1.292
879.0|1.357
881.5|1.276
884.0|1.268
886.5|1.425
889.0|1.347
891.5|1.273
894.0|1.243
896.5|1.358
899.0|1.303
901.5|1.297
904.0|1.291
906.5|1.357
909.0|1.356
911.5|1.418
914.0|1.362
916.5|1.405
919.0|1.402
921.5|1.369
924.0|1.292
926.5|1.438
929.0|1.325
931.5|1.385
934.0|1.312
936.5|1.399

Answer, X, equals 0.93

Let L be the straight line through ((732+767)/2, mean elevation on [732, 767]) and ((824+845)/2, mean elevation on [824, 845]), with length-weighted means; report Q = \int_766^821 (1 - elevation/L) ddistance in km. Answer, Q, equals 0.9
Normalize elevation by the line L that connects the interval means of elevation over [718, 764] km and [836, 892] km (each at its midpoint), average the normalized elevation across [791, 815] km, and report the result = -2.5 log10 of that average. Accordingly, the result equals 0.01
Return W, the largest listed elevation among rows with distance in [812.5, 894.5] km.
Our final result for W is 1.613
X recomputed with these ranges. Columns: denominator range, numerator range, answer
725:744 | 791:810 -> 0.94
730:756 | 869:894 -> 0.90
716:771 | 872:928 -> 0.90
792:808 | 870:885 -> 0.95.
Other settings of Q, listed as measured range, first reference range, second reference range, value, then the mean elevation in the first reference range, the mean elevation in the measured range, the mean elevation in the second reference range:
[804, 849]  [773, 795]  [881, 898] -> -2.42 km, 1.38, 1.43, 1.31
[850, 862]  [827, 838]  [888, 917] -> 0.45 km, 1.44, 1.35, 1.33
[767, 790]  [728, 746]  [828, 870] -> 0.57 km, 1.49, 1.41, 1.38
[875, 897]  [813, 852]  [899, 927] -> 1.07 km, 1.43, 1.31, 1.36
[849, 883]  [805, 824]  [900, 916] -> 1.38 km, 1.48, 1.35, 1.35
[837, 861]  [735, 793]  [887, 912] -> 0.37 km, 1.46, 1.35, 1.32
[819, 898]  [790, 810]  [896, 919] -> 0.31 km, 1.4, 1.37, 1.35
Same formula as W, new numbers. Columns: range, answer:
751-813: 1.626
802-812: 1.437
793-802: 1.439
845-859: 1.435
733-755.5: 1.53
